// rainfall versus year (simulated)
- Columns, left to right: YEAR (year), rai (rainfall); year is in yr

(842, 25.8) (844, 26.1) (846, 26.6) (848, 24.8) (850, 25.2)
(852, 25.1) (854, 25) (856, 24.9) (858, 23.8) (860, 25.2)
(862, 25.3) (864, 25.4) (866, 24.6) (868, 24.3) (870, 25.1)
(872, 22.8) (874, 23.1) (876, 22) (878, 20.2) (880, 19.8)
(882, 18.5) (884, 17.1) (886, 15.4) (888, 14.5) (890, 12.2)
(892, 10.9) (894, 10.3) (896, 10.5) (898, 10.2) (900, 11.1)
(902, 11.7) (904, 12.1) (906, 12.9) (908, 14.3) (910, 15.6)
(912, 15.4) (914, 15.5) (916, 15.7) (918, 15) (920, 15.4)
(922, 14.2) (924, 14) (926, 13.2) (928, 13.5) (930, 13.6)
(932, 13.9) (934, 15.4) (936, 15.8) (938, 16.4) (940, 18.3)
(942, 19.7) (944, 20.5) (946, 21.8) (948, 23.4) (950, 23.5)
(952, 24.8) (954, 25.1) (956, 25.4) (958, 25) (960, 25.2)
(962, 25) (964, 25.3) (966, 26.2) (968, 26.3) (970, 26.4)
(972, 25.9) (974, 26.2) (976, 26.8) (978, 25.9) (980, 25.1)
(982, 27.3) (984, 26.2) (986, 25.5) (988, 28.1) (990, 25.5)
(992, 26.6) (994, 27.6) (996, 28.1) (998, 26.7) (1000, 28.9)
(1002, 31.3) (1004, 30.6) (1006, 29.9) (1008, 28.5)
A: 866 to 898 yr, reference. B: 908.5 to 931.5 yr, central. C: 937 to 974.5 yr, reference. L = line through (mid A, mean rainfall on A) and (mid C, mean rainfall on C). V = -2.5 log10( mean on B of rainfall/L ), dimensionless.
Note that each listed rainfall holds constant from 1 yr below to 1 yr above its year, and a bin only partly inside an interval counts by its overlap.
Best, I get 0.38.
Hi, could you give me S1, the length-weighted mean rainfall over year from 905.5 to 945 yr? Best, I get 15.4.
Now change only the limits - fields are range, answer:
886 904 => 11.7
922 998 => 22.7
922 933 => 13.7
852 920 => 18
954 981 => 25.7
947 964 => 24.7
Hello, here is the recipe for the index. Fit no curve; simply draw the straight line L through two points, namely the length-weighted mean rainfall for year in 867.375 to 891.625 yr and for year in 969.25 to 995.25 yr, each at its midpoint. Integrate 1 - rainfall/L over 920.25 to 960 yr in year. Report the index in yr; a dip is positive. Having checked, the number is 8.0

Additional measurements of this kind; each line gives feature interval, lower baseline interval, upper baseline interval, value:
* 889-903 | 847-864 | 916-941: 6.1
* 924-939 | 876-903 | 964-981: 4.3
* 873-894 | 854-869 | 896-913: 2.1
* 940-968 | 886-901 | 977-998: -3.3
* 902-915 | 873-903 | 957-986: 2.7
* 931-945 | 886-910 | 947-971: 2.4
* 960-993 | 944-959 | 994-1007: 0.5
